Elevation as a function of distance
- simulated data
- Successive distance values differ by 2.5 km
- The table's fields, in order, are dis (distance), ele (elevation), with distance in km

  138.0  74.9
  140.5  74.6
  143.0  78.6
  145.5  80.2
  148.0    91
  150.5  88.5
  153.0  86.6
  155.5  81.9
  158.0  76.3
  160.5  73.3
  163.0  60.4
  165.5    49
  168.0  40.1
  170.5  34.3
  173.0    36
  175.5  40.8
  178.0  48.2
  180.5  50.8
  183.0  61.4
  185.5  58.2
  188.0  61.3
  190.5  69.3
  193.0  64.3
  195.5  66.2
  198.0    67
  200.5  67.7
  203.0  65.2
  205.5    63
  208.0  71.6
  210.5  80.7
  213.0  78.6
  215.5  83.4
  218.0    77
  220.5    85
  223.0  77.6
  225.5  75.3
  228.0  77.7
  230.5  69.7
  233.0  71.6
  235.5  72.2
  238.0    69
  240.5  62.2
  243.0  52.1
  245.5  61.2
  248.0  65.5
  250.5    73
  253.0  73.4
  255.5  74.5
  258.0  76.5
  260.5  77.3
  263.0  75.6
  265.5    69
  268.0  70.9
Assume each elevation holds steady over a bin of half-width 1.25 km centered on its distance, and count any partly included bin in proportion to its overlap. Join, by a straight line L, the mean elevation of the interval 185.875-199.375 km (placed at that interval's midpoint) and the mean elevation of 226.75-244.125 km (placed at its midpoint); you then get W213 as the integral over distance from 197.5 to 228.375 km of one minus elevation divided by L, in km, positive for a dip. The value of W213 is -3.8 km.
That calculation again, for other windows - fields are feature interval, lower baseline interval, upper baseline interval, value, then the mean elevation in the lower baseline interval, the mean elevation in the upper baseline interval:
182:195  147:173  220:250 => 0.9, 66.4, 69.6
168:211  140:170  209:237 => 9.6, 72.4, 77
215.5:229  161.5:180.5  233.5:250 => -4.6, 44.9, 64.5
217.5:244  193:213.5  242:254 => -2.0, 69.3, 65.1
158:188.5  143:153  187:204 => 9.4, 85.6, 65.9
